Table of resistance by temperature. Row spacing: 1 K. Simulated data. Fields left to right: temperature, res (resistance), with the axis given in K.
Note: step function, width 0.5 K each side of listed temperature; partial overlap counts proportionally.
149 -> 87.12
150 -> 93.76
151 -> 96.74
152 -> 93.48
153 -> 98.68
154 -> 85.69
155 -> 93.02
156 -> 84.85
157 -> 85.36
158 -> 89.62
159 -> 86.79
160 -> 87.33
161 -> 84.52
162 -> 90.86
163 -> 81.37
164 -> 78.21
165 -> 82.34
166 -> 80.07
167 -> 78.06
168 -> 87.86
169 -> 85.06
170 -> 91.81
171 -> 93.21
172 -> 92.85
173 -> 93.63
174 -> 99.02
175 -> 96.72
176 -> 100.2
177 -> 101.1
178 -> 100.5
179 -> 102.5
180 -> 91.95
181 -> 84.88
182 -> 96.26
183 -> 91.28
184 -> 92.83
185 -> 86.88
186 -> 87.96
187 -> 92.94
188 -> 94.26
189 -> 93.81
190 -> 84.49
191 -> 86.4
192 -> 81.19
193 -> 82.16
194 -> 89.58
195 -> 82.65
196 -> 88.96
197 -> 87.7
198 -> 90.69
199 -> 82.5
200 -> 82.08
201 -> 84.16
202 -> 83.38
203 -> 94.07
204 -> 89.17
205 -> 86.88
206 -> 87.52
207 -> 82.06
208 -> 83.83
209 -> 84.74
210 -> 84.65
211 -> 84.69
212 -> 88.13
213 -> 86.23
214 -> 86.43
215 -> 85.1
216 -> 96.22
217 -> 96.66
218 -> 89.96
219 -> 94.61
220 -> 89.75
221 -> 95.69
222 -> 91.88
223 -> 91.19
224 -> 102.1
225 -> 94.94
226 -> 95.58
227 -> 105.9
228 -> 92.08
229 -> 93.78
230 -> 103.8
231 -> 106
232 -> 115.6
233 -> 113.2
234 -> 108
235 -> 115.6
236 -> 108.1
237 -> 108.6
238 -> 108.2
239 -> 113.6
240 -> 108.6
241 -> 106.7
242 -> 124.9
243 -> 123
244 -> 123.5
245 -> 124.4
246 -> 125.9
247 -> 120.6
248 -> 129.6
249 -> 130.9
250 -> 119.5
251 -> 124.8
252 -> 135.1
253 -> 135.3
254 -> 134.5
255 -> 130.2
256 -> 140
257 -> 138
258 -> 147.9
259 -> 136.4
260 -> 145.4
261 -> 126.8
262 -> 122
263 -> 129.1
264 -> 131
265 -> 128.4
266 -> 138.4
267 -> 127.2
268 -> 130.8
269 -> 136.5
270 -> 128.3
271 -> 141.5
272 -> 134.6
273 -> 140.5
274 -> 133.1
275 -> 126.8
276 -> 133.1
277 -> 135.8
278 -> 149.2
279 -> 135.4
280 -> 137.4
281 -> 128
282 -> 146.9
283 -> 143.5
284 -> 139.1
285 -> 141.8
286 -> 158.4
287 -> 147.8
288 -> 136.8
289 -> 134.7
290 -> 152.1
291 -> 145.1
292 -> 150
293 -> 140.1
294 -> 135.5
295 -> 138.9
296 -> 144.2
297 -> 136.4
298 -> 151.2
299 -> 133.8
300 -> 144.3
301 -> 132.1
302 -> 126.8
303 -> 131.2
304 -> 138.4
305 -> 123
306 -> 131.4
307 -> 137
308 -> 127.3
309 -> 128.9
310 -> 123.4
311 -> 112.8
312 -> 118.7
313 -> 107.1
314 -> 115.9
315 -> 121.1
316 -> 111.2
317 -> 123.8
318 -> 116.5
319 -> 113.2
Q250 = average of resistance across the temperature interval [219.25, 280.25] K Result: 122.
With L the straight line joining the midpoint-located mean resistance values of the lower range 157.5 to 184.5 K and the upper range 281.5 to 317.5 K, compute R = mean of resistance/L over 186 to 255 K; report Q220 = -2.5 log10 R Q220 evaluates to 0.08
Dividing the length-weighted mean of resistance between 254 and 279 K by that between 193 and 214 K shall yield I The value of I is 1.56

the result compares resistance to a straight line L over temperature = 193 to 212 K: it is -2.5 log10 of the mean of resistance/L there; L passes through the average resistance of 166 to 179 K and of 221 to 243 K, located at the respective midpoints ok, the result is 0.156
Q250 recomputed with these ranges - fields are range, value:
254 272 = 134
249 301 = 137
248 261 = 134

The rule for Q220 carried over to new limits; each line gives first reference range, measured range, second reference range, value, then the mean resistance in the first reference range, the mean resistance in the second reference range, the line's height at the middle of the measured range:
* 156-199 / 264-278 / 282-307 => -0.03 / 89.3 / 140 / 130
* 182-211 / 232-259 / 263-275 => -0.04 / 87.2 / 133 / 118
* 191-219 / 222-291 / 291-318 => -0.15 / 86.9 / 130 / 109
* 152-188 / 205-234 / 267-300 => 0.19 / 90.3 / 139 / 112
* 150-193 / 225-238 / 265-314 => 0.08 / 90.1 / 135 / 113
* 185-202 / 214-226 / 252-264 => 0.15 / 86.9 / 135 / 107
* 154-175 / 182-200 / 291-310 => 0.10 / 87.5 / 136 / 96.9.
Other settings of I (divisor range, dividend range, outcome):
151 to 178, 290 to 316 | 1.47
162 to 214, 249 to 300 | 1.55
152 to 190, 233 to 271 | 1.40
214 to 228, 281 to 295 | 1.52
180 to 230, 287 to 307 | 1.55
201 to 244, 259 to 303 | 1.41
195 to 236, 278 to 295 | 1.53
